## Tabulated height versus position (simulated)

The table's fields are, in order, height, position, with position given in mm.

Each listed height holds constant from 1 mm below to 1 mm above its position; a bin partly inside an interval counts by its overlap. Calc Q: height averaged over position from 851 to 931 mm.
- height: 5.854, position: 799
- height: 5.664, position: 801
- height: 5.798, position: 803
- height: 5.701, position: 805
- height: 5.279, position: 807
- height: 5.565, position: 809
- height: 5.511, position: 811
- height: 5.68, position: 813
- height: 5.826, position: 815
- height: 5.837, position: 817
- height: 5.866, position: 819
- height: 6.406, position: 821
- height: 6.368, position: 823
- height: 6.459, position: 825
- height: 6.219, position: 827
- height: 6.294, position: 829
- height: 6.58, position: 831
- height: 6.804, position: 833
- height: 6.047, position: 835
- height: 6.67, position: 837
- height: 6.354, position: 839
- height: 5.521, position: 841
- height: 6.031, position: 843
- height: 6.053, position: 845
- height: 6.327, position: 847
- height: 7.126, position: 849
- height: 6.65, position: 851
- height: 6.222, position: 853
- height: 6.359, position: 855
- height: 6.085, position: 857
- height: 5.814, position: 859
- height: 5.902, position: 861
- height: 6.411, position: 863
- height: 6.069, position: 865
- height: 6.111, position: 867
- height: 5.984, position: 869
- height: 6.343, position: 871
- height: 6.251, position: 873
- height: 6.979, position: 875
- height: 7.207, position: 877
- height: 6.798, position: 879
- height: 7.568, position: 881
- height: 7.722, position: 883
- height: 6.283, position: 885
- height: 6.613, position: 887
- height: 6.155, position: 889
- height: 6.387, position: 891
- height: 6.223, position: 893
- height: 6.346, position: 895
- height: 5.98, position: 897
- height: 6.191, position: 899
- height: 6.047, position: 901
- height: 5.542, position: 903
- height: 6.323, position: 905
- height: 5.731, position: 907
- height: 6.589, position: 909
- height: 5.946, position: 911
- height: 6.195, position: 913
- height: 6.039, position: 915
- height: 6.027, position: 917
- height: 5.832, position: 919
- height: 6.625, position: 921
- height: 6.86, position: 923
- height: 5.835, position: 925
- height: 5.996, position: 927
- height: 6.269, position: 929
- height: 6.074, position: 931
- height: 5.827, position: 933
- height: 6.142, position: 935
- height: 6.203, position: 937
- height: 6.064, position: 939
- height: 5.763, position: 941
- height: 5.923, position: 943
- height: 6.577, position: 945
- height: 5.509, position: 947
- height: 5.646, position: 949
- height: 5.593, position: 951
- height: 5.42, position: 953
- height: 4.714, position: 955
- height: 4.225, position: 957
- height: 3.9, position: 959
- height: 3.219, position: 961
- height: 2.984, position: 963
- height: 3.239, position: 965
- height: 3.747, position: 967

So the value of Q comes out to 6.31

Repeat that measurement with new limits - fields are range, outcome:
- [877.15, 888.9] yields 6.95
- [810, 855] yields 6.22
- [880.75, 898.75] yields 6.53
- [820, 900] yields 6.4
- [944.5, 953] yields 5.74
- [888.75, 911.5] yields 6.12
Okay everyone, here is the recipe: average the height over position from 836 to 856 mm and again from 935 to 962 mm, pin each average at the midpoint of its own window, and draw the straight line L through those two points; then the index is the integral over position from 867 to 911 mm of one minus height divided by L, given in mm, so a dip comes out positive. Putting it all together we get -3.8 mm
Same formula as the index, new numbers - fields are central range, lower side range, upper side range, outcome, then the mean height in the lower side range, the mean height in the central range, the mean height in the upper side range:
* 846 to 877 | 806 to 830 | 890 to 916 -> -1.6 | 5.94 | 6.34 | 6.12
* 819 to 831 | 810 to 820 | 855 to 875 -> -1.0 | 5.74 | 6.33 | 6.16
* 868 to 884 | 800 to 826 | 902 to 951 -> -2.4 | 5.84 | 6.86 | 6.05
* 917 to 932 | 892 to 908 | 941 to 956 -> -0.9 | 6.05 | 6.2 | 5.64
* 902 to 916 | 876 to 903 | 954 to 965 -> -0.7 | 6.54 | 6.05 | 3.76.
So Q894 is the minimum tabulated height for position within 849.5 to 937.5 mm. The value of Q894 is 5.542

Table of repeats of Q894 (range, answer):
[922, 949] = 5.509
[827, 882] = 5.521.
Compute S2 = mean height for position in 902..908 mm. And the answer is 5.87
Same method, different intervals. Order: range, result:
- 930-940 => 6.06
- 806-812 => 5.45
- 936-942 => 6.01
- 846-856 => 6.54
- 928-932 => 6.17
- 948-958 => 5.12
